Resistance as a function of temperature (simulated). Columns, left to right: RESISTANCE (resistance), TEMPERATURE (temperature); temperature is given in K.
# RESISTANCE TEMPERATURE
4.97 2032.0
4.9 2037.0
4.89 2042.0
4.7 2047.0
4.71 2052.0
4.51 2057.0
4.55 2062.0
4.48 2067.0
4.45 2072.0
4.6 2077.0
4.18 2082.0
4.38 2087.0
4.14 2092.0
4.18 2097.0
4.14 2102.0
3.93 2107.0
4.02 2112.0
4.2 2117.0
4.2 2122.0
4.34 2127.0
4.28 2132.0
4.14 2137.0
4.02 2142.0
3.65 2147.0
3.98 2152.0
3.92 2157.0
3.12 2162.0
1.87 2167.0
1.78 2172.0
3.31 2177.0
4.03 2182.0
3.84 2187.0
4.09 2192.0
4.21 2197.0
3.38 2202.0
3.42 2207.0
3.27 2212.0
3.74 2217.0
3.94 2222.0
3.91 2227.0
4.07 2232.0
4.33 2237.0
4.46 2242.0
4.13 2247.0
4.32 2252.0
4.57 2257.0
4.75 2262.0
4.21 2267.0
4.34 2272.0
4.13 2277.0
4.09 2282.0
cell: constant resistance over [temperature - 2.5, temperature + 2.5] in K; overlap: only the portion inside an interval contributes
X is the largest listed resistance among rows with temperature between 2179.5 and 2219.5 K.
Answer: 4.21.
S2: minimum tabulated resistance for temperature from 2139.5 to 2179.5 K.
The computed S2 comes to 1.78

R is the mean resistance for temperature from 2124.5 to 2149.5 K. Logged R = 4.09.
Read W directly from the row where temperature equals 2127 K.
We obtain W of 4.34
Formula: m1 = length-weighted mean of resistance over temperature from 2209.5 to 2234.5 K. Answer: 3.79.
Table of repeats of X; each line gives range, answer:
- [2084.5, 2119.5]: 4.38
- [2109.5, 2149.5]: 4.34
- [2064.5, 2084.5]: 4.6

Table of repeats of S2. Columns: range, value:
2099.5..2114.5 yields 3.93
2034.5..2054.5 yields 4.7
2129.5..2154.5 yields 3.65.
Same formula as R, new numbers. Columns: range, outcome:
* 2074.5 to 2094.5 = 4.33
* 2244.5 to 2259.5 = 4.34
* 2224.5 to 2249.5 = 4.18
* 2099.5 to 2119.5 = 4.07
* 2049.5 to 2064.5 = 4.59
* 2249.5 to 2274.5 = 4.44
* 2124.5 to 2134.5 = 4.31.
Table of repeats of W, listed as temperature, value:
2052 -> 4.71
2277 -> 4.13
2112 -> 4.02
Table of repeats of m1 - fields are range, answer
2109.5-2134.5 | 4.21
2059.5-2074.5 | 4.49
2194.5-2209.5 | 3.67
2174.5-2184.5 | 3.67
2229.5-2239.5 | 4.2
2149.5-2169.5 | 3.22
